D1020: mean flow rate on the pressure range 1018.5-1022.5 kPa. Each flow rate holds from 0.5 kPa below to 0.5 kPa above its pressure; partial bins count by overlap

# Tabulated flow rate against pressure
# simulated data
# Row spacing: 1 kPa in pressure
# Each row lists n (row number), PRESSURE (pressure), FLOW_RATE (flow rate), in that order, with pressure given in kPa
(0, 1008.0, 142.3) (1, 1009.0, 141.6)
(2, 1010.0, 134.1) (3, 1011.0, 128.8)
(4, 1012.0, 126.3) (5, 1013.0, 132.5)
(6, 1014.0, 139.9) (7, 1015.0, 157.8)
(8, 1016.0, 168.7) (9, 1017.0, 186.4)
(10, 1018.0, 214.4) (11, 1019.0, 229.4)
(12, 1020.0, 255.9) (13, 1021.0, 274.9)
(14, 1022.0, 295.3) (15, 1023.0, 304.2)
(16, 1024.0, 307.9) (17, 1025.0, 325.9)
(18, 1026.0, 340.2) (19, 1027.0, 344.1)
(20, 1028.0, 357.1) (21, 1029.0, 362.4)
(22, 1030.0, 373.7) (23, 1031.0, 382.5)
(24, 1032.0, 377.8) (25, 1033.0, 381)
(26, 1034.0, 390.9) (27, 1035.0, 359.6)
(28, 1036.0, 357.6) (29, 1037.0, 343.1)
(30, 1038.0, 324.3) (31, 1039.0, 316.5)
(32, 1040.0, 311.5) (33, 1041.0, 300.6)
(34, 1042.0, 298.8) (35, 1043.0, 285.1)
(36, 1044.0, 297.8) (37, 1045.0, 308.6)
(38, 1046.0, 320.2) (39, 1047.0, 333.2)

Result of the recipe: 264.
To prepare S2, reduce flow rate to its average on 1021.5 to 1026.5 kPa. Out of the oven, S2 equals 315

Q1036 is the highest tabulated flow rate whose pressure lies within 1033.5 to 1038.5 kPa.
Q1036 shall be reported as 390.9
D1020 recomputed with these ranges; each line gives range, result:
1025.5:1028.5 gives 347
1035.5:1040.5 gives 331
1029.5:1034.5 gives 381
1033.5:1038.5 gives 355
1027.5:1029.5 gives 360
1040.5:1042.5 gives 300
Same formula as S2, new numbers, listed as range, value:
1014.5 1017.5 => 171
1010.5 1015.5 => 137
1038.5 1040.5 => 314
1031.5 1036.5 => 373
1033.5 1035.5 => 375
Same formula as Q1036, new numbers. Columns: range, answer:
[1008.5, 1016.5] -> 168.7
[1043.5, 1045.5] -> 308.6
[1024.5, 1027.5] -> 344.1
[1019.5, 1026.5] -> 340.2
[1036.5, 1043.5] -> 343.1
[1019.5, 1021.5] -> 274.9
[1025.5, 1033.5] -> 382.5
